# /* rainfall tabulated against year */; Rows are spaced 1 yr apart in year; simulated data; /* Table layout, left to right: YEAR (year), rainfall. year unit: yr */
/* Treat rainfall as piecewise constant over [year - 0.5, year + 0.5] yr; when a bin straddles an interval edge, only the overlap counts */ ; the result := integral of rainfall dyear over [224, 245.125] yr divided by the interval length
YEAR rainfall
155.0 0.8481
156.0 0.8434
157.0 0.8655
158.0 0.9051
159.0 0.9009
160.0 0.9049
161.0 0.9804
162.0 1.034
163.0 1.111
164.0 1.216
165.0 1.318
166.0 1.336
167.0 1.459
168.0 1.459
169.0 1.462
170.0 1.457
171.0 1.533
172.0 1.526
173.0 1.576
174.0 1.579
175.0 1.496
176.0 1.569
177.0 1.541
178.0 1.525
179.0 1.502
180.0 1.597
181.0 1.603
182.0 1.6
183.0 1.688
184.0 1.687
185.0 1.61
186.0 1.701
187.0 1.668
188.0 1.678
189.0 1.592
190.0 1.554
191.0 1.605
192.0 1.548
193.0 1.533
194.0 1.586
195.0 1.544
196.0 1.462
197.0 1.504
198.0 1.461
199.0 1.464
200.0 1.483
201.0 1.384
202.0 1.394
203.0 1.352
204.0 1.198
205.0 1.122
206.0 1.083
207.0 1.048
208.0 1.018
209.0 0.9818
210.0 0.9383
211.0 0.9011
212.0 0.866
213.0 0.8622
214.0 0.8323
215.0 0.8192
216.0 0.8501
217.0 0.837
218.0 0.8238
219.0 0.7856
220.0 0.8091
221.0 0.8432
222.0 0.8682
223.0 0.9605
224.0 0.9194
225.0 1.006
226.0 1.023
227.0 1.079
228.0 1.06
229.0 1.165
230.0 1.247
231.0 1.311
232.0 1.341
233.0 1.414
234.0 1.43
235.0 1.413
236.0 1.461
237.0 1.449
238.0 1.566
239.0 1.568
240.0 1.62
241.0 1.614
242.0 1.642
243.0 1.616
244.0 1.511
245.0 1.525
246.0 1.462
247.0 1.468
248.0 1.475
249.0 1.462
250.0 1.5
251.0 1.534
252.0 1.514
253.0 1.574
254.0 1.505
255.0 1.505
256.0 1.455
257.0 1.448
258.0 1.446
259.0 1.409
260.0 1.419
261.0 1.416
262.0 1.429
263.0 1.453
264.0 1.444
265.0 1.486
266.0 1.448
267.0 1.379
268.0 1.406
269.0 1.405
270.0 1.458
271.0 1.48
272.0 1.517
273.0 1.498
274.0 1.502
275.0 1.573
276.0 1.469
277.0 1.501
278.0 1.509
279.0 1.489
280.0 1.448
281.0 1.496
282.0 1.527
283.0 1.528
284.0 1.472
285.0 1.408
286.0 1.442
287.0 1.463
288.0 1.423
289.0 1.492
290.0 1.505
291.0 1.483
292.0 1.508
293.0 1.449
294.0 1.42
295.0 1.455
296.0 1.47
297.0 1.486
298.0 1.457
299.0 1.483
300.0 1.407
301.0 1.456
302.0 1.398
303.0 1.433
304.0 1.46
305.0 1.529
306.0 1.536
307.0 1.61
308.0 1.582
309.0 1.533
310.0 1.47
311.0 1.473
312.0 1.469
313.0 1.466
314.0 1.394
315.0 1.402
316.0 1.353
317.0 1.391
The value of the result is 1.37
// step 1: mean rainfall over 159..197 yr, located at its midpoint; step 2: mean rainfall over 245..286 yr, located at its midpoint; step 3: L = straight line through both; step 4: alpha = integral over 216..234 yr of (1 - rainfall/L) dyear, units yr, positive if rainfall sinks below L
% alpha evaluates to 5.4 yr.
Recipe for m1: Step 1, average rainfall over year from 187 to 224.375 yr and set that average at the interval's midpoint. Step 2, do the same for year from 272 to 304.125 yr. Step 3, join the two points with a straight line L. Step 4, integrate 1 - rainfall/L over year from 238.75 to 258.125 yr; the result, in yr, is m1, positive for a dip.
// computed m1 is -2.76 yr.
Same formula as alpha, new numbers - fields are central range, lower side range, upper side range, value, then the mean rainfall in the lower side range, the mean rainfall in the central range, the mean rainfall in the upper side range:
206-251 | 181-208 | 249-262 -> 8.6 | 1.48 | 1.19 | 1.47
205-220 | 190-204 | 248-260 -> 5.8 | 1.48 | 0.907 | 1.48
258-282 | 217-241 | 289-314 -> -2.0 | 1.18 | 1.46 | 1.48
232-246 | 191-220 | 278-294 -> -2.4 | 1.17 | 1.52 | 1.47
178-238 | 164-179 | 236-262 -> 9.0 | 1.48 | 1.27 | 1.51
